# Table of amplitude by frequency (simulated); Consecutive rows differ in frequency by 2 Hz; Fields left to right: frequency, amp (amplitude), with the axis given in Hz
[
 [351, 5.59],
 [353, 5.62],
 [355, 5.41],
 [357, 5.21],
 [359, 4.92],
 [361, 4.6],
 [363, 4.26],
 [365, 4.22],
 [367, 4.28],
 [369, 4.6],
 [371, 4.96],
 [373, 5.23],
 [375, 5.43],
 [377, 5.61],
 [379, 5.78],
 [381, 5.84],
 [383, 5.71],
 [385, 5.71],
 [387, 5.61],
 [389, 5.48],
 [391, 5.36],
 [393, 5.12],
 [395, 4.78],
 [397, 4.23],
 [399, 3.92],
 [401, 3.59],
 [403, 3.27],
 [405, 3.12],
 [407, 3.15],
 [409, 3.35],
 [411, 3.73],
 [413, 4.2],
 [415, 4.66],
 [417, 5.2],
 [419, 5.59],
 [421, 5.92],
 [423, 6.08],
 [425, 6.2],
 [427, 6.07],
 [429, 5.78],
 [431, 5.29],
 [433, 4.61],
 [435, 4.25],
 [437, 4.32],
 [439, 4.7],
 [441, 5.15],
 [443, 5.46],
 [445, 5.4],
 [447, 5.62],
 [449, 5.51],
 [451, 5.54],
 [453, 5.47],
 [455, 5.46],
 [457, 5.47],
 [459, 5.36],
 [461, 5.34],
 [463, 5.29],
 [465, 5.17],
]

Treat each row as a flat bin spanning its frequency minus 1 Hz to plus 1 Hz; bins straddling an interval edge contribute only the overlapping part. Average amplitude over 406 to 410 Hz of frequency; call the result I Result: 3.25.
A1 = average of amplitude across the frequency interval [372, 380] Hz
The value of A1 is 5.51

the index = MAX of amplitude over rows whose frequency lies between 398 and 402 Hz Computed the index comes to 3.92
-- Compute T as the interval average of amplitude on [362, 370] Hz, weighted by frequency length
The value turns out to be 4.34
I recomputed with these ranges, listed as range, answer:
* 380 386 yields 5.75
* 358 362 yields 4.76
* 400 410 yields 3.3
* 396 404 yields 3.75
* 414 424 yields 5.49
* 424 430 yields 6.02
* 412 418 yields 4.69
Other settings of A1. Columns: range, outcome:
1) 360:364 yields 4.43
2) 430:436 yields 4.72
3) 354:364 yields 4.88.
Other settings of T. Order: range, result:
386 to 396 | 5.27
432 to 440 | 4.47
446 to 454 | 5.54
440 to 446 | 5.34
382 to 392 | 5.57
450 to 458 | 5.48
